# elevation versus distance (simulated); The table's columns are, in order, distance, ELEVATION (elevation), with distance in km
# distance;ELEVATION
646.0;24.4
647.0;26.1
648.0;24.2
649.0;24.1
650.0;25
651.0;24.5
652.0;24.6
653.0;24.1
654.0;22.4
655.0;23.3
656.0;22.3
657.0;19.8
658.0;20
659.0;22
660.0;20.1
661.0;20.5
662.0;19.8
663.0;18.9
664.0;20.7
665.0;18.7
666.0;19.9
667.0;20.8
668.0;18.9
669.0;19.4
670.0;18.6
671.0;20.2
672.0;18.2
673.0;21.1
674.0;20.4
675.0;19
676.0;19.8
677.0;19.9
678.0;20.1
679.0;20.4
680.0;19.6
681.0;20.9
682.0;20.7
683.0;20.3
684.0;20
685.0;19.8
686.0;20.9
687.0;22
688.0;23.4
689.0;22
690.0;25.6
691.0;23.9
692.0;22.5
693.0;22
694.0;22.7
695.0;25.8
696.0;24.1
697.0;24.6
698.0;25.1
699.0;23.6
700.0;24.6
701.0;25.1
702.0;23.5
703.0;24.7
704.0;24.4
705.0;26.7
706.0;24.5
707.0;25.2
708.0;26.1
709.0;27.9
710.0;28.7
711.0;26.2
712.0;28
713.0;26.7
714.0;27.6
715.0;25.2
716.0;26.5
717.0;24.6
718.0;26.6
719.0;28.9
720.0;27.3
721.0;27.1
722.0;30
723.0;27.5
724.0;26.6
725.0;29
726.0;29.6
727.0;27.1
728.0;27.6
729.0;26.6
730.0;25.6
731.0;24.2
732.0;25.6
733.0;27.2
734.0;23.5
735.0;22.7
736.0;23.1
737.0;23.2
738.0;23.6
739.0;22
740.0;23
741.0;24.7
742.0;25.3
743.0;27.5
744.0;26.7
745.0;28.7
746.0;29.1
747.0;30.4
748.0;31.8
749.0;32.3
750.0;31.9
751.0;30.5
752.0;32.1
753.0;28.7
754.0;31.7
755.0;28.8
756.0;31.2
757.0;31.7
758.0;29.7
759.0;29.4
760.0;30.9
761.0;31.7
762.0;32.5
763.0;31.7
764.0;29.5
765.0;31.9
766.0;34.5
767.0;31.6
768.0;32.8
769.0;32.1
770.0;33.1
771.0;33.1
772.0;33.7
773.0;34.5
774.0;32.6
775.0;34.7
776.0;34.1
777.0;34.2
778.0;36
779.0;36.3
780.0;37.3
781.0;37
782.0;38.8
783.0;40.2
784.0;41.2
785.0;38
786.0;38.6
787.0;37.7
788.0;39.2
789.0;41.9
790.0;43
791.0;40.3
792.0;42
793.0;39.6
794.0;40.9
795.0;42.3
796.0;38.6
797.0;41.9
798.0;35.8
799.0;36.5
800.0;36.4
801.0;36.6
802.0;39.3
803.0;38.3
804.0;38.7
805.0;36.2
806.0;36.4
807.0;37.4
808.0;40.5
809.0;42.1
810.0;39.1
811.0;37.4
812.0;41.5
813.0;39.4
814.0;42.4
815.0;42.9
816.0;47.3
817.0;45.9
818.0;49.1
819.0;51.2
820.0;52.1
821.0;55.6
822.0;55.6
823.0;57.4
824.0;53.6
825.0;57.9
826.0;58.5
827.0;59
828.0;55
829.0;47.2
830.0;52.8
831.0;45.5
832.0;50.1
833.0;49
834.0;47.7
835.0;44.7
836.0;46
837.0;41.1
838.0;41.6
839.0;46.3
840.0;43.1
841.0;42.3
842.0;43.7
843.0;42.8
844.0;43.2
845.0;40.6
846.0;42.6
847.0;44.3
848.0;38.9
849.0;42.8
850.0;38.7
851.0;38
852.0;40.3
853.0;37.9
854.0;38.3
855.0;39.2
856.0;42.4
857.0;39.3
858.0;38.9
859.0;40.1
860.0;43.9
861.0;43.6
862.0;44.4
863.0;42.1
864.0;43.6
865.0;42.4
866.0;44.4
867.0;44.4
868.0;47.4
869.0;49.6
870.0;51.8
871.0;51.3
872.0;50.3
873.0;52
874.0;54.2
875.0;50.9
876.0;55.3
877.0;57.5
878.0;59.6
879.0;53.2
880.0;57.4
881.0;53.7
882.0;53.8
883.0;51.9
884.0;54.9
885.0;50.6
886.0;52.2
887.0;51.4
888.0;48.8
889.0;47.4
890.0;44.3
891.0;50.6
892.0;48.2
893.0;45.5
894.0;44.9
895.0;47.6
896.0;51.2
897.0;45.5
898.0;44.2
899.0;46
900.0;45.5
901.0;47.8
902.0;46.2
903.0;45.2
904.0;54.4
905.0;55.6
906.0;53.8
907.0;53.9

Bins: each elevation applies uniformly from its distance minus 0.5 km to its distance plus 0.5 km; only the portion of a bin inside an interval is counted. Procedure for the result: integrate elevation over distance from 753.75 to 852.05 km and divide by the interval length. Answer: 40.5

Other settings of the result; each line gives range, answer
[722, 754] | 27.1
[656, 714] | 22.3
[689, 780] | 28.1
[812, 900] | 47.4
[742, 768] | 30.6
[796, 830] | 45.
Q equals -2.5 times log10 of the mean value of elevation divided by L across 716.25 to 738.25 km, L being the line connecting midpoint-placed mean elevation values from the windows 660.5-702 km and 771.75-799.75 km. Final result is 0.094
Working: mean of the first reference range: 21.4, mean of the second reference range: 38.1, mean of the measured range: 26.3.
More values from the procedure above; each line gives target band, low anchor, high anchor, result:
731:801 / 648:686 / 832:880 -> 0.03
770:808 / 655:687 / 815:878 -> 0.01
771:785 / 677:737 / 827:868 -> -0.06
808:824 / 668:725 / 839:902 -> -0.18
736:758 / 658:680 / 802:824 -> 0.17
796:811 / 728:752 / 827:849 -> 0.02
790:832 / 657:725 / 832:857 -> -0.16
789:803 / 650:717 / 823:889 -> -0.02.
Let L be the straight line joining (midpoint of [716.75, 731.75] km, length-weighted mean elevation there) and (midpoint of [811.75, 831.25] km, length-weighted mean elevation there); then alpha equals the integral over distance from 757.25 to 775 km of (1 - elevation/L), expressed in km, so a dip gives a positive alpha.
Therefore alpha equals 2.5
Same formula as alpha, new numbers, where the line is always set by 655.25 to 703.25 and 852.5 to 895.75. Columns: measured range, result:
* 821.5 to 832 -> -3.2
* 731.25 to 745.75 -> 2.3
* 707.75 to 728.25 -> -0.6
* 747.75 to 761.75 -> 0.3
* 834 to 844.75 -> -0.1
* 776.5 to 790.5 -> -1.1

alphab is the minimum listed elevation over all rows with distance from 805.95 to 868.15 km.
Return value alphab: 36.4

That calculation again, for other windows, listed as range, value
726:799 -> 22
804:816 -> 36.2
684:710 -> 19.8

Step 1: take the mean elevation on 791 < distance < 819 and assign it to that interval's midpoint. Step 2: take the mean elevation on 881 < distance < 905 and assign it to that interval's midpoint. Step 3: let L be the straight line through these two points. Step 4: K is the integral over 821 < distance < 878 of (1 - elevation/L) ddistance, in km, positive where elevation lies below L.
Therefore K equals -2.5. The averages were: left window 40.4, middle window 46.5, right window 48.9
